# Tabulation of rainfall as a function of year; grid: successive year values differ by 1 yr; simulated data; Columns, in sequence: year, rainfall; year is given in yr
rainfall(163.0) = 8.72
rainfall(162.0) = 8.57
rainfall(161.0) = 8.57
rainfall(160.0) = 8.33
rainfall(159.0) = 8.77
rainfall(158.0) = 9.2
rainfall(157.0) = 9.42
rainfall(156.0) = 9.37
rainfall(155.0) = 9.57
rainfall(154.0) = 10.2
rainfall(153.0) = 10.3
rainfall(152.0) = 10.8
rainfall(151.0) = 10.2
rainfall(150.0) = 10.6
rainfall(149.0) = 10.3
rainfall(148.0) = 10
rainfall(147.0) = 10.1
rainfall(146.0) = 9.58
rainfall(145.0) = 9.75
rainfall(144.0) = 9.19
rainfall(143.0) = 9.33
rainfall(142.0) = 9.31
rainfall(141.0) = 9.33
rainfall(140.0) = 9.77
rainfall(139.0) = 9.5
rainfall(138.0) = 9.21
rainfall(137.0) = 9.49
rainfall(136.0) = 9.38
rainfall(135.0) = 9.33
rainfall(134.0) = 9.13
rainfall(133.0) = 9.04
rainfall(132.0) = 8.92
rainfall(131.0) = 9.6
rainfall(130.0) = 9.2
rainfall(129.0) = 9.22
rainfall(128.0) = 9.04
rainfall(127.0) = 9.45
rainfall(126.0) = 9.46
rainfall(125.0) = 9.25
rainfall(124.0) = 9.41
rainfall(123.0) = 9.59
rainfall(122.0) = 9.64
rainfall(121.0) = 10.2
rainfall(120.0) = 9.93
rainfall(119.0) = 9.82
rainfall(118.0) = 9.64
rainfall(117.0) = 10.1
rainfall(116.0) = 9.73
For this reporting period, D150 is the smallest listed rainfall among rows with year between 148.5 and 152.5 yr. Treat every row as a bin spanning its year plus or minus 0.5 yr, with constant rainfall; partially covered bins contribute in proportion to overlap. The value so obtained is 10.2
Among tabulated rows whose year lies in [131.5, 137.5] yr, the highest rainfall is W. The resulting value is 9.49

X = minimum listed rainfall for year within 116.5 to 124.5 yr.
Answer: 9.41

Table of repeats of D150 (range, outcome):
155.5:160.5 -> 8.33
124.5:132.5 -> 8.92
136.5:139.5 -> 9.21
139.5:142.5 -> 9.31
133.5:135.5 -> 9.13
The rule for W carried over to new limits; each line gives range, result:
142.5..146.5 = 9.75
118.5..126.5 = 10.2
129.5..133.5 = 9.6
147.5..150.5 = 10.6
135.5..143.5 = 9.77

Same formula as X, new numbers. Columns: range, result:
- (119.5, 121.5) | 9.93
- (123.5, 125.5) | 9.25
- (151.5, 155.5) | 9.57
